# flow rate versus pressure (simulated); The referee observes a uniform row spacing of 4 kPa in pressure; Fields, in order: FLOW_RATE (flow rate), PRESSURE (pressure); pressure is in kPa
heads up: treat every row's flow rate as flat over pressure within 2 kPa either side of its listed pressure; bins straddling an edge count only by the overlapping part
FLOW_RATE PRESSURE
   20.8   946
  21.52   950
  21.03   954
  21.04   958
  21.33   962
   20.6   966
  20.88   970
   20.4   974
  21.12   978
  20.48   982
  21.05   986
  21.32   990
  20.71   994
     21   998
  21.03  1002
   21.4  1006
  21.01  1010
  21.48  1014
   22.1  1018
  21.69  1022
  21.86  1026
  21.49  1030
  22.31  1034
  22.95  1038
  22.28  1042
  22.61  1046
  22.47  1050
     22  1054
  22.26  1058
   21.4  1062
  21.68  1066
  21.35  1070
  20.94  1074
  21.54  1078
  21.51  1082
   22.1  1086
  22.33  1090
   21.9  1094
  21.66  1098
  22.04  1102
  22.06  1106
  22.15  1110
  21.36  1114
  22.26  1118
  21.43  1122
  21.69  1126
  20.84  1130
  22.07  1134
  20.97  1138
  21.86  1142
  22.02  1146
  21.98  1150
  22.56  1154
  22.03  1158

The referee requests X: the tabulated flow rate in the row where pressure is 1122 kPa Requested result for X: 21.43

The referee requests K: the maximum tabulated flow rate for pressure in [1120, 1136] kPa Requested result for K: 22.07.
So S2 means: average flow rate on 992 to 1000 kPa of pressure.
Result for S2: 20.9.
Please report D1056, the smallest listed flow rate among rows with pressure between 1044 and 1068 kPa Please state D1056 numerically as 21.4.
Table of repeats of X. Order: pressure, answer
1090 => 22.33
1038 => 22.95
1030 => 21.49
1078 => 21.54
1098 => 21.66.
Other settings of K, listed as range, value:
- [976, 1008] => 21.4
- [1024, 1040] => 22.95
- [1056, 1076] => 22.26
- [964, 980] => 21.12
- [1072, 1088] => 22.1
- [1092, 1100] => 21.9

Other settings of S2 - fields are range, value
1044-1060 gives 22.3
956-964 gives 21.2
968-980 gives 20.8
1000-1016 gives 21.2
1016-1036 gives 21.9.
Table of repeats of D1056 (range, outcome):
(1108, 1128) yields 21.36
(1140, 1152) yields 21.86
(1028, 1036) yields 21.49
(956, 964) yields 21.04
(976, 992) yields 20.48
